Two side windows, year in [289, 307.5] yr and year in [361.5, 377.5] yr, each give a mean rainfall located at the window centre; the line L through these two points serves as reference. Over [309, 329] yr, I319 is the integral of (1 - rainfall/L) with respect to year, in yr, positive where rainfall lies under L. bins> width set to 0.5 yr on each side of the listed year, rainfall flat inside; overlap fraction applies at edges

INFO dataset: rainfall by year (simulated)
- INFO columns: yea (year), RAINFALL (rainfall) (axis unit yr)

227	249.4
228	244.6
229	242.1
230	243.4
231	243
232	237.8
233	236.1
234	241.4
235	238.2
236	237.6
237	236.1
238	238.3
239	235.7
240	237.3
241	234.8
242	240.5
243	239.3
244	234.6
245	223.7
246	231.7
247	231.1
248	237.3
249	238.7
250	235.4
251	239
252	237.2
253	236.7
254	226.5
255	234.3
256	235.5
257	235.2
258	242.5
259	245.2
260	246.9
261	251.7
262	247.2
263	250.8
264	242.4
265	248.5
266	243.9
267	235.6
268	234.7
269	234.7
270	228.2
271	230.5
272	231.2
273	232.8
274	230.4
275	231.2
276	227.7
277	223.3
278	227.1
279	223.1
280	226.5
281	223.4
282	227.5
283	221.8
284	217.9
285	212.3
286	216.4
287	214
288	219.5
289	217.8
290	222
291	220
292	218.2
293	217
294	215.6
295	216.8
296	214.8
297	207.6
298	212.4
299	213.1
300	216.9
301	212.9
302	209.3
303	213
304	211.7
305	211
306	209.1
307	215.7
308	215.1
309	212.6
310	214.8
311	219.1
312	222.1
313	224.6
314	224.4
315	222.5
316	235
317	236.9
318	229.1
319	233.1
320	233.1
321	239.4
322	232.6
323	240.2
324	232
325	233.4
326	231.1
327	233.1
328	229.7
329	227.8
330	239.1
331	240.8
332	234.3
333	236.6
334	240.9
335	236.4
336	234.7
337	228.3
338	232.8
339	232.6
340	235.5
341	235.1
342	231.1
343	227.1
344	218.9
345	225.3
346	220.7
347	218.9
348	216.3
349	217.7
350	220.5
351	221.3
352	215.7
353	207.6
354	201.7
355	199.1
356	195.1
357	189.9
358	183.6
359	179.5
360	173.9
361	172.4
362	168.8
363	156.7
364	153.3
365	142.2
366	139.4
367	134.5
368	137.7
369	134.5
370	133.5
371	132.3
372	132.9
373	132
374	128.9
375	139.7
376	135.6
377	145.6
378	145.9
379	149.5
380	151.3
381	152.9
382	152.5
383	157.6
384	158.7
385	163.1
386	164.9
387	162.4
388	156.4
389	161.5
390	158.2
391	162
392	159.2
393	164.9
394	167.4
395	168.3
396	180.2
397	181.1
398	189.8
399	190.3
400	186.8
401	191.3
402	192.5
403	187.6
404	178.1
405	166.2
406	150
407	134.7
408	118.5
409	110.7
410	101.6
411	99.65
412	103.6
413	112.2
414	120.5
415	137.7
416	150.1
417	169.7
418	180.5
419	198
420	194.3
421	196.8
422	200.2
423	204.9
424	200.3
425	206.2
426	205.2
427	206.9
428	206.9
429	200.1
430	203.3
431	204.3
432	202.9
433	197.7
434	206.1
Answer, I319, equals -3.8 yr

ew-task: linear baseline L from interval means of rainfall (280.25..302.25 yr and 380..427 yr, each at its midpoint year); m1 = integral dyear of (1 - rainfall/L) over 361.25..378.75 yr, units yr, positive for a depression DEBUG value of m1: 3.77 yr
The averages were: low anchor 217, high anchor 164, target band 141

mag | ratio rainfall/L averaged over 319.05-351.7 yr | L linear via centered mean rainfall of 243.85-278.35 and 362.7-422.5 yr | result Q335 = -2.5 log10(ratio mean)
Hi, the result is -0.21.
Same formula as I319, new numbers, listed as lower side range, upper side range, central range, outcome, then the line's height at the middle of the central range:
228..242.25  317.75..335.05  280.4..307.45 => 2.32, 236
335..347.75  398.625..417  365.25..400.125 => 4.22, 178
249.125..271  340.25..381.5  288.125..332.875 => -3.40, 208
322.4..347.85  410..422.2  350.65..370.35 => 3.37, 207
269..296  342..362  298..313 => 0.19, 217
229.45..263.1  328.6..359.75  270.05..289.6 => 0.68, 232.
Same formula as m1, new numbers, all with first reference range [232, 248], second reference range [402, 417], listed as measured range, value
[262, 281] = -1.4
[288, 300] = -0.7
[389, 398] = -1.4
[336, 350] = -4.0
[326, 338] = -3.5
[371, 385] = 0.9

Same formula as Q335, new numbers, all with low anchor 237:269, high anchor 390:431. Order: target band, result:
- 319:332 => -0.136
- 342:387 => 0.110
